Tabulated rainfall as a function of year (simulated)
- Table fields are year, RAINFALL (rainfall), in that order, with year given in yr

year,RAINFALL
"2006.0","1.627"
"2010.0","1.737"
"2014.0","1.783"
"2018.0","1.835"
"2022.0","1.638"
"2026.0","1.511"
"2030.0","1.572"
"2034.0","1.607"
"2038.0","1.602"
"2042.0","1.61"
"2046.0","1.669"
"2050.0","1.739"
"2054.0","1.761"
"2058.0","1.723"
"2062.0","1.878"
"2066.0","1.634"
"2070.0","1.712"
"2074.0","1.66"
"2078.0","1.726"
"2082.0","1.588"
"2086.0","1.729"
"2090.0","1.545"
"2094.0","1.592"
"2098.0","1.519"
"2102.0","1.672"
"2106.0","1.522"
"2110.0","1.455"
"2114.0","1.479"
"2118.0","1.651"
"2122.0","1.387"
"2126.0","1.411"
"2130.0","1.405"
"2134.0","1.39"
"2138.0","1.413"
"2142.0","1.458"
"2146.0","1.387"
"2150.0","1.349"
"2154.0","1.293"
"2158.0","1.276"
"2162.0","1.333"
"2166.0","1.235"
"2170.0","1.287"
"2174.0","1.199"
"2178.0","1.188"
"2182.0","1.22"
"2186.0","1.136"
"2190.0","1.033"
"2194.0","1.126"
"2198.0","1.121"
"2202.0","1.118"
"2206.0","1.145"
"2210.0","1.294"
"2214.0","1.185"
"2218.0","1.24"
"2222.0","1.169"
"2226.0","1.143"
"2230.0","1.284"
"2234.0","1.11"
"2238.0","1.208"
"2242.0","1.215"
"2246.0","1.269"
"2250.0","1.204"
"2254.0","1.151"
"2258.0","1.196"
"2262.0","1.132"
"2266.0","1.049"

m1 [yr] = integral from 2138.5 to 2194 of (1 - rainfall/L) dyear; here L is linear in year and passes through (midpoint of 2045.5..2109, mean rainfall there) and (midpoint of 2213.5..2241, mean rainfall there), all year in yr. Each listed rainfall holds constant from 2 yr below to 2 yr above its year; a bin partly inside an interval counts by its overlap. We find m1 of 5.0 yr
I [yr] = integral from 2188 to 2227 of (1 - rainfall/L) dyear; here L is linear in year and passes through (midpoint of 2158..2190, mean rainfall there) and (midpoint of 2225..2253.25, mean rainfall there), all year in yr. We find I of 1.7 yr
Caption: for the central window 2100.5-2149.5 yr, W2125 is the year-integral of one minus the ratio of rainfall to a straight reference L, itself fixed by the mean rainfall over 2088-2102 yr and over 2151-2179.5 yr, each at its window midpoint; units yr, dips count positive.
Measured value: -0.9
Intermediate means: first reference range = 1.57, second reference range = 1.26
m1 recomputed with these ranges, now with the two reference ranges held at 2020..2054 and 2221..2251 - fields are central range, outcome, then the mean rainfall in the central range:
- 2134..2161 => 0.53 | 1.36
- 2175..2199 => 3.04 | 1.14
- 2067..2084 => -1.37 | 1.67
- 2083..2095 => -0.84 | 1.62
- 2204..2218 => 0.46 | 1.21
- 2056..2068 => -1.31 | 1.74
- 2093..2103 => -0.61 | 1.59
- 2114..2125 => -0.39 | 1.5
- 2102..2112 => -0.32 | 1.53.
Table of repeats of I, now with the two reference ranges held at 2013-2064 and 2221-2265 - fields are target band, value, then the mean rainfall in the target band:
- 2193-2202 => 1.2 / 1.12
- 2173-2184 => 1.2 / 1.2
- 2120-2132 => 0.6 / 1.4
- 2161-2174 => 1.0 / 1.27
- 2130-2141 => 0.3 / 1.41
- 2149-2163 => 0.9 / 1.31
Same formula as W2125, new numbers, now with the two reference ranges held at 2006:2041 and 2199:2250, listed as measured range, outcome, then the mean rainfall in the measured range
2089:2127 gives -1.6 yr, 1.53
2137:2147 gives -0.3 yr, 1.42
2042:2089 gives -4.3 yr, 1.7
